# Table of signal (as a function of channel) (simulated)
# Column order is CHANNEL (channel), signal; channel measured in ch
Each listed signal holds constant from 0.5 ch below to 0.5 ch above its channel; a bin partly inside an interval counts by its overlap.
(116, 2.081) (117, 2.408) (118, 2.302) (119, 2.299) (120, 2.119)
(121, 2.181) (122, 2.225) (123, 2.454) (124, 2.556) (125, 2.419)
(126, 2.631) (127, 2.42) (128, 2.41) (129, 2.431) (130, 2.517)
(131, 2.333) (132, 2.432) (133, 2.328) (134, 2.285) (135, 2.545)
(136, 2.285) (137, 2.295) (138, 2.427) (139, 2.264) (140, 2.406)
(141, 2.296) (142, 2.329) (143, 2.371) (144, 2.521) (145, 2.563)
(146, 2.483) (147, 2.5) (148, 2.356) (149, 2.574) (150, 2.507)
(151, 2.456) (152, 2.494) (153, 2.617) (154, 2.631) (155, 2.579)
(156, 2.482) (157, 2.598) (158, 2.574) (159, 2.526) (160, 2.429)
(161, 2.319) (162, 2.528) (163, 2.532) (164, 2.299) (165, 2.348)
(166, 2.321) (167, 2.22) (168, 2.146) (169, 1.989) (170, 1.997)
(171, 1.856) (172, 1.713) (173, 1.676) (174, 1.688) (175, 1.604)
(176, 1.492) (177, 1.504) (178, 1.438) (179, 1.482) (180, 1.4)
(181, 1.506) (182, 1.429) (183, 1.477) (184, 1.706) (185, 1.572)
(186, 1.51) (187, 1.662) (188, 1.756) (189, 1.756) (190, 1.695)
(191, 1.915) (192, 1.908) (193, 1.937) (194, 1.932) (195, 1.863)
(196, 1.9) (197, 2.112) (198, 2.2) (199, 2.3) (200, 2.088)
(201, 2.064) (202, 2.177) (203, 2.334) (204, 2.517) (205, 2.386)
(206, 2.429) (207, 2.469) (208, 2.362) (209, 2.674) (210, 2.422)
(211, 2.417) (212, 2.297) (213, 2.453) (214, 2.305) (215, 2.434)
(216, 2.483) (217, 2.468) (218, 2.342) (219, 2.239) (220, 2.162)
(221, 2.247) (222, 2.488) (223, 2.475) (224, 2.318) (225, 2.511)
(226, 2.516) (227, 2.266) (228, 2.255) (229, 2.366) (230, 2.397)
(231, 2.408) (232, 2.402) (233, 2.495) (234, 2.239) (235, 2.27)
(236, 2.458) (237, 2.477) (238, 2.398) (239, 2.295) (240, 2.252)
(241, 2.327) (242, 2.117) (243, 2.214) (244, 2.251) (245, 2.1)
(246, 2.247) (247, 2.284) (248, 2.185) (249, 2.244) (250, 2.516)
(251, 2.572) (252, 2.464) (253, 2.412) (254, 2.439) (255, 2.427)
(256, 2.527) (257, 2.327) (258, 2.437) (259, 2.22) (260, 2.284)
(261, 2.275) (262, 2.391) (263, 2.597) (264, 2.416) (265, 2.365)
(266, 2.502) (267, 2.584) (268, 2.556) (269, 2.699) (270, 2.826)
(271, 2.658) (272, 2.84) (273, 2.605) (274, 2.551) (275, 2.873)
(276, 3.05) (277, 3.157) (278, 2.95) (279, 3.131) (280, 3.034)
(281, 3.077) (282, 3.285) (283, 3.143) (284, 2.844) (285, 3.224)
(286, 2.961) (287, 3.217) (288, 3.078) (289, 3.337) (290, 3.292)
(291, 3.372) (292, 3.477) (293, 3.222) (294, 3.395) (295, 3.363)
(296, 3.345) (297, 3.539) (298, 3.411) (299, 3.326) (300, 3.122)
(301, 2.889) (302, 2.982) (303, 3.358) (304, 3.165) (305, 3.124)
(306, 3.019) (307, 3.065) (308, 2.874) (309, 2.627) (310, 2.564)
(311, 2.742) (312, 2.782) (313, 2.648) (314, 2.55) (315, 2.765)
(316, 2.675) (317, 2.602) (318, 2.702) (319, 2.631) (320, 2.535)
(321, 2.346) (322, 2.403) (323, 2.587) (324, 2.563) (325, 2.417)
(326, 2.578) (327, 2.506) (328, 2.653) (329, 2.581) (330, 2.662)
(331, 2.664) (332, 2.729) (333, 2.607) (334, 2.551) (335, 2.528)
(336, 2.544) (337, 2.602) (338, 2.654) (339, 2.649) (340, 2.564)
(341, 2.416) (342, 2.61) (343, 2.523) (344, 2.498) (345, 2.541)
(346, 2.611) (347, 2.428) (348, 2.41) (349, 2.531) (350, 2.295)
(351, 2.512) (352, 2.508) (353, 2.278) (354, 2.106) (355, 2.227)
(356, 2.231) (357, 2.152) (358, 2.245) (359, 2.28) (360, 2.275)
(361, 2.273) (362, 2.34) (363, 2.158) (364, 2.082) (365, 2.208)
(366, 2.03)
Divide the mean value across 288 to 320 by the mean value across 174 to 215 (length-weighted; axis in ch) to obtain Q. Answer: 1.5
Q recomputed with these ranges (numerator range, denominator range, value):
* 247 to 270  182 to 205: 1.26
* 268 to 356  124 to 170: 1.16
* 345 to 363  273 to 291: 0.76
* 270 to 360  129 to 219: 1.27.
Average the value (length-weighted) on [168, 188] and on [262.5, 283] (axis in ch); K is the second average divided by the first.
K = 1.71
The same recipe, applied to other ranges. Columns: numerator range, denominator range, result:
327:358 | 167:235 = 1.20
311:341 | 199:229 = 1.10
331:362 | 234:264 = 1.04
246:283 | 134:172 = 1.09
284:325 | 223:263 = 1.26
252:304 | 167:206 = 1.56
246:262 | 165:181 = 1.33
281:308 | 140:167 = 1.30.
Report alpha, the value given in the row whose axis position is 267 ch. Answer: 2.584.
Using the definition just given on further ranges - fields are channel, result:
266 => 2.502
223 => 2.475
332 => 2.729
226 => 2.516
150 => 2.507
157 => 2.598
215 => 2.434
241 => 2.327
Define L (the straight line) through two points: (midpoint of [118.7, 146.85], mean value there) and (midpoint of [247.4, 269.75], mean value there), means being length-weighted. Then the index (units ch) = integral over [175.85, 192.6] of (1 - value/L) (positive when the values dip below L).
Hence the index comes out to 5.6 ch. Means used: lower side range 2.39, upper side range 2.43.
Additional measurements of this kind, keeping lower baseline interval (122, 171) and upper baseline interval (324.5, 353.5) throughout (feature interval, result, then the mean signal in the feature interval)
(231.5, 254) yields 1.3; 2.33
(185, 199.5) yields 3.3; 1.88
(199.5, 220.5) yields 0.8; 2.36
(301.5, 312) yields -1.8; 2.94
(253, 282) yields -1.8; 2.64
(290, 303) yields -4.0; 3.29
